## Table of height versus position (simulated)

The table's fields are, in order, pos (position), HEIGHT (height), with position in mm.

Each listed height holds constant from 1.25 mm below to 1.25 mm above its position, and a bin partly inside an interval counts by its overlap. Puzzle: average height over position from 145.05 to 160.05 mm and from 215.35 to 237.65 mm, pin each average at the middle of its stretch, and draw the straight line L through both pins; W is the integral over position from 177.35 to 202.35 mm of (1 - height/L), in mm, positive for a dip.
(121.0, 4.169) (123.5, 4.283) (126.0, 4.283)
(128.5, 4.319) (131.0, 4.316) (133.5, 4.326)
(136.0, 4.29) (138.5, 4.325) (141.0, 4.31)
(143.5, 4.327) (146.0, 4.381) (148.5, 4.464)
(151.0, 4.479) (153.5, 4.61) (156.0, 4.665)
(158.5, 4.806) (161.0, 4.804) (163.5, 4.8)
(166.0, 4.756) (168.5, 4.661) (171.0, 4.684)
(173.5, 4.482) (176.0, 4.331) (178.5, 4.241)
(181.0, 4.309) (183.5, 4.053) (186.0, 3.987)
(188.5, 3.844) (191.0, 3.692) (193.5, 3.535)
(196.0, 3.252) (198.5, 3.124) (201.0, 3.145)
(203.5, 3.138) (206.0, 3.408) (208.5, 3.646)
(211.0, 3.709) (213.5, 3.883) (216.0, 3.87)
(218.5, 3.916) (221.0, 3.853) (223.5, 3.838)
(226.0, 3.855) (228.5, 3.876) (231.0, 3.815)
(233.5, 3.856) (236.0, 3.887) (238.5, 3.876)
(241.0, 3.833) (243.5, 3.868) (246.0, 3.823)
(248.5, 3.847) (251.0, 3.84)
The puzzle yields 3.0 mm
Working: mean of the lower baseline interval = 4.58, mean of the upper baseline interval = 3.86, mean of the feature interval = 3.71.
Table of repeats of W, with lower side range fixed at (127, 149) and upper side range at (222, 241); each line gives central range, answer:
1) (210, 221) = 0.2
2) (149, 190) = -2.8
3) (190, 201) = 1.8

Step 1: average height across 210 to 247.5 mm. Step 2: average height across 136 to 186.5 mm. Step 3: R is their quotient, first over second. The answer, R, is 0.86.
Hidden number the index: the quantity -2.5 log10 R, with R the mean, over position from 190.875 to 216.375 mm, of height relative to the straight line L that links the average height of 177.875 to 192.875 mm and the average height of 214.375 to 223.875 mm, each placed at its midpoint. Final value 0.134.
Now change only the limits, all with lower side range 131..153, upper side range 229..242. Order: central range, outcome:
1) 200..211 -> 0.187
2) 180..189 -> 0.021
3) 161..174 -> -0.115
